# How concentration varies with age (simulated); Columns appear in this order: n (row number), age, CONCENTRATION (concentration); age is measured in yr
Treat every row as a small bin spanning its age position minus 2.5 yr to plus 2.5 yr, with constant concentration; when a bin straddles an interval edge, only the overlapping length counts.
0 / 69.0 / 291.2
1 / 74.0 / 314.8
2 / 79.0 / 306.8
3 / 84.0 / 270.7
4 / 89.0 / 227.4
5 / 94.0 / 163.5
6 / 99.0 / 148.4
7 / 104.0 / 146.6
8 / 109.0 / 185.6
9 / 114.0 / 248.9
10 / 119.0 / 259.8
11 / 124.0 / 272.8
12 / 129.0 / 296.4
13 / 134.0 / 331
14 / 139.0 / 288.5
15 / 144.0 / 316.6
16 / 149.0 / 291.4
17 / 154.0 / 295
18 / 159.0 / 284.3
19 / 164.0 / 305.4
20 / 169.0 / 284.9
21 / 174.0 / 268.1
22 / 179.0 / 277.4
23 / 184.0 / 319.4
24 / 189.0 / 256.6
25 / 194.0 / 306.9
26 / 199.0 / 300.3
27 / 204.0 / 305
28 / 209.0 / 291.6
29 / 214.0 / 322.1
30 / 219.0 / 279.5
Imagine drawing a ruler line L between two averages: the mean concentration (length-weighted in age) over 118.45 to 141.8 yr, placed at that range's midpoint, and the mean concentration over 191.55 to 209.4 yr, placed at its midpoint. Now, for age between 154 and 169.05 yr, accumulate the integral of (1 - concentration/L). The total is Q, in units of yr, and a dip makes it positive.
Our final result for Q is 0.2 yr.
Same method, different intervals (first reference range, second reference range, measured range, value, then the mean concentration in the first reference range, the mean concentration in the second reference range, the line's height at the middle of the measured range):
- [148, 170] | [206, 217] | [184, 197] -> 0.46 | 293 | 306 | 300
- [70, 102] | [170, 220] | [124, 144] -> -3.01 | 240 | 293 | 263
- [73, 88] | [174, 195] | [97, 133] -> 7.46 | 289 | 286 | 288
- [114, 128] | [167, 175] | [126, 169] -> -4.35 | 266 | 278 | 272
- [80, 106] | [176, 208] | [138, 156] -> -3.48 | 199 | 294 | 251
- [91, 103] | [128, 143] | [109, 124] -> -0.77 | 158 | 307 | 234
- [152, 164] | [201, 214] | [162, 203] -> 1.04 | 293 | 303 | 298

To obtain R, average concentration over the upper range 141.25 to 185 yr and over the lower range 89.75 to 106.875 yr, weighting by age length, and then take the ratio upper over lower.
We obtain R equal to 1.82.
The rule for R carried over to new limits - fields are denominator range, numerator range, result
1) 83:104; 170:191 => 1.47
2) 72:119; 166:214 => 1.30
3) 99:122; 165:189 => 1.39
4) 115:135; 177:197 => 1.02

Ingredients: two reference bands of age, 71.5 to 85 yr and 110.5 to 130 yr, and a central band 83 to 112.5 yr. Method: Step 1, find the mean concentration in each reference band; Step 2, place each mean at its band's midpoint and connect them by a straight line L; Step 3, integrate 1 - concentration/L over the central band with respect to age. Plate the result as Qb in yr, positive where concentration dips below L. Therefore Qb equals 9.9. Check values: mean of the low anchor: 300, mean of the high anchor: 263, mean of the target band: 188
